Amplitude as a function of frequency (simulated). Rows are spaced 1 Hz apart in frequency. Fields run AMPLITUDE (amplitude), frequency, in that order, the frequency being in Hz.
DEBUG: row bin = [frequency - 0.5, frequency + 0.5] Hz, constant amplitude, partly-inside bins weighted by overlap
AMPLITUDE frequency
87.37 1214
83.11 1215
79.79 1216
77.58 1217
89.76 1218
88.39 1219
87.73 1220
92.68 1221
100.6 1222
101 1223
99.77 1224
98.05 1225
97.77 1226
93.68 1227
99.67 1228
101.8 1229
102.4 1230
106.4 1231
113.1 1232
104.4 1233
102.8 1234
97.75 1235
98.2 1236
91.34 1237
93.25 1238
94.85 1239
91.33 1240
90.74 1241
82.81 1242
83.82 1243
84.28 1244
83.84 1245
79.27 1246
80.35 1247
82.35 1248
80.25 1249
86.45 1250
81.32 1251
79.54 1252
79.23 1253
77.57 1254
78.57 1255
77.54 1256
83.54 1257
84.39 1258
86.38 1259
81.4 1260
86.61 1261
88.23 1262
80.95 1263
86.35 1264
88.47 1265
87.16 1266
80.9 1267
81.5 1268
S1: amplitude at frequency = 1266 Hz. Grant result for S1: 87.16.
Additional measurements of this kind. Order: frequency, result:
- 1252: 79.54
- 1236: 98.2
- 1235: 97.75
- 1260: 81.4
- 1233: 104.4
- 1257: 83.54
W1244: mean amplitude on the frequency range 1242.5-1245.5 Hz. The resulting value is 84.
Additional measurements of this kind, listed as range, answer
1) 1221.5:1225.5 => 99.9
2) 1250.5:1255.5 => 79.2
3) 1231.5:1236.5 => 103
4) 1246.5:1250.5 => 82.3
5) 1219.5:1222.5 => 93.7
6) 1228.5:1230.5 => 102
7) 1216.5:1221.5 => 87.2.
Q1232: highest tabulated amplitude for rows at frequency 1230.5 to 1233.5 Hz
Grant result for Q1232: 113.1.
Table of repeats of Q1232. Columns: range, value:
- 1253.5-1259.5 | 86.38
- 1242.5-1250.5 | 86.45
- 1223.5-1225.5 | 99.77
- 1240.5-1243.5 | 90.74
